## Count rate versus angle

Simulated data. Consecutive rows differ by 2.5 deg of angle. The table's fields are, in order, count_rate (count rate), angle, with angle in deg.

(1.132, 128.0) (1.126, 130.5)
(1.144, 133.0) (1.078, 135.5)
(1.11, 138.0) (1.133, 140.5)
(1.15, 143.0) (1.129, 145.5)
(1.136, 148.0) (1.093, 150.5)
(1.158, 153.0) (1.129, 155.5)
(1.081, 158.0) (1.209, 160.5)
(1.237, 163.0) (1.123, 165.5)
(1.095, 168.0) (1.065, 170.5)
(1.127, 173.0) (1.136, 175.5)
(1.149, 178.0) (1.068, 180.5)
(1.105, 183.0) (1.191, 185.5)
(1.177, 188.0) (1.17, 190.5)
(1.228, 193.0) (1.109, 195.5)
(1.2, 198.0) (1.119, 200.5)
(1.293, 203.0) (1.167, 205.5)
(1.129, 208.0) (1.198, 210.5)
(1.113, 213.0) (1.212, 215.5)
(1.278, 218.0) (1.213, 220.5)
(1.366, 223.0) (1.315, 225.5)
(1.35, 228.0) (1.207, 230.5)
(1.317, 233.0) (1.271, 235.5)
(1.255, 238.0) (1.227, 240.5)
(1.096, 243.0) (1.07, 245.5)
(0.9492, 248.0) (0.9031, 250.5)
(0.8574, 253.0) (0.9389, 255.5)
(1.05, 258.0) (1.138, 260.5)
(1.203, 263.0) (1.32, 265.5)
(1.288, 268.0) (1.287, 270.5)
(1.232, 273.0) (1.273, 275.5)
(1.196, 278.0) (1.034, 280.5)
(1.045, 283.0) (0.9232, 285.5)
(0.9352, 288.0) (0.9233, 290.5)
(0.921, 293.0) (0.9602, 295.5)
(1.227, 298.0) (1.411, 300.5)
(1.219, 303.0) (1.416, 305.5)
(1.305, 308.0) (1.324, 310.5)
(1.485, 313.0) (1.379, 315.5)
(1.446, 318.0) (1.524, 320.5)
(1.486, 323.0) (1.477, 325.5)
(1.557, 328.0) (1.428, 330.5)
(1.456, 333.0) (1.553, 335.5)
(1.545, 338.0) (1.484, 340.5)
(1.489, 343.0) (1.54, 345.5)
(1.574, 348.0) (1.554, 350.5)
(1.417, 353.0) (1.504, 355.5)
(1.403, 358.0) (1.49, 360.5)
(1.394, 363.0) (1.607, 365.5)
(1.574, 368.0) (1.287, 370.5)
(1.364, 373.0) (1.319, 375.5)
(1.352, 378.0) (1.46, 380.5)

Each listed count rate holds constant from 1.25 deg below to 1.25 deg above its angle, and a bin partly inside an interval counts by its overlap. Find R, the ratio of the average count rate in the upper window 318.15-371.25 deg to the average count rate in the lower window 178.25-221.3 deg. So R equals 1.27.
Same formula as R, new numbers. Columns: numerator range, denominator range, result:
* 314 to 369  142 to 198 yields 1.31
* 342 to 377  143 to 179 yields 1.29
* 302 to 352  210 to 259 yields 1.26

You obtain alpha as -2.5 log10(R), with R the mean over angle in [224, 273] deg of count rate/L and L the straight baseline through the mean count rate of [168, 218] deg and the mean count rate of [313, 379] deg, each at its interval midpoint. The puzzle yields 0.09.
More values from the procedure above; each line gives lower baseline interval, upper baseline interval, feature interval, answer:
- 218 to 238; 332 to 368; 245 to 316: 0.21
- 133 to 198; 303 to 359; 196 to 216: 0.04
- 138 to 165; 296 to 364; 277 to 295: 0.35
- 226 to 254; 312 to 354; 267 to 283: 0.06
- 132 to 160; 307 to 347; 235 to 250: 0.16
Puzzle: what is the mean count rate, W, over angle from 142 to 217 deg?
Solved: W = 1.15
